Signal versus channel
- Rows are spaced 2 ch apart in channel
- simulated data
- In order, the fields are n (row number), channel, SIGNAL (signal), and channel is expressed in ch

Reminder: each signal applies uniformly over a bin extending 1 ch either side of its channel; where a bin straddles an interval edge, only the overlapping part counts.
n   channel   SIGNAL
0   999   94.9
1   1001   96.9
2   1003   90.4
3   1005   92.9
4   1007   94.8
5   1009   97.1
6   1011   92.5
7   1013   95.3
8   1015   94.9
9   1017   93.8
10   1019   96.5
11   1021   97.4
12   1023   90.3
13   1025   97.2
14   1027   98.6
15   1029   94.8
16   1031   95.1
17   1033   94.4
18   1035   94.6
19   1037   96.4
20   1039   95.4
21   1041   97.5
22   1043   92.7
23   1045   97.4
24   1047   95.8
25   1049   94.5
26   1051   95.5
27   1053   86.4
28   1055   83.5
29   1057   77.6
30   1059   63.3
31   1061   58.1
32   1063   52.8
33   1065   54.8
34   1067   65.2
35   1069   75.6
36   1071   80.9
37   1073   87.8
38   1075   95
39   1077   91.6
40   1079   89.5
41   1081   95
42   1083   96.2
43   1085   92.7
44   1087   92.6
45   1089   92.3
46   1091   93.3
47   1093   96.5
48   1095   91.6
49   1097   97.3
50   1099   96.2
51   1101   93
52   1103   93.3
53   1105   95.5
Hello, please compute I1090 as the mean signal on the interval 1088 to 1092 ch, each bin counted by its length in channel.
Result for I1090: 92.8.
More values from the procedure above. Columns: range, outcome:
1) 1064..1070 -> 65.2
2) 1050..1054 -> 91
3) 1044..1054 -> 93.9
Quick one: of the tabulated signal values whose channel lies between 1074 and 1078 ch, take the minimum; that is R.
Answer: 91.6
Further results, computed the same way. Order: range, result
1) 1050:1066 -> 52.8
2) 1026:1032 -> 94.8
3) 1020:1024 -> 90.3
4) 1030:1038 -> 94.4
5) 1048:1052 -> 94.5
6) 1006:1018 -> 92.5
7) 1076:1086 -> 89.5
